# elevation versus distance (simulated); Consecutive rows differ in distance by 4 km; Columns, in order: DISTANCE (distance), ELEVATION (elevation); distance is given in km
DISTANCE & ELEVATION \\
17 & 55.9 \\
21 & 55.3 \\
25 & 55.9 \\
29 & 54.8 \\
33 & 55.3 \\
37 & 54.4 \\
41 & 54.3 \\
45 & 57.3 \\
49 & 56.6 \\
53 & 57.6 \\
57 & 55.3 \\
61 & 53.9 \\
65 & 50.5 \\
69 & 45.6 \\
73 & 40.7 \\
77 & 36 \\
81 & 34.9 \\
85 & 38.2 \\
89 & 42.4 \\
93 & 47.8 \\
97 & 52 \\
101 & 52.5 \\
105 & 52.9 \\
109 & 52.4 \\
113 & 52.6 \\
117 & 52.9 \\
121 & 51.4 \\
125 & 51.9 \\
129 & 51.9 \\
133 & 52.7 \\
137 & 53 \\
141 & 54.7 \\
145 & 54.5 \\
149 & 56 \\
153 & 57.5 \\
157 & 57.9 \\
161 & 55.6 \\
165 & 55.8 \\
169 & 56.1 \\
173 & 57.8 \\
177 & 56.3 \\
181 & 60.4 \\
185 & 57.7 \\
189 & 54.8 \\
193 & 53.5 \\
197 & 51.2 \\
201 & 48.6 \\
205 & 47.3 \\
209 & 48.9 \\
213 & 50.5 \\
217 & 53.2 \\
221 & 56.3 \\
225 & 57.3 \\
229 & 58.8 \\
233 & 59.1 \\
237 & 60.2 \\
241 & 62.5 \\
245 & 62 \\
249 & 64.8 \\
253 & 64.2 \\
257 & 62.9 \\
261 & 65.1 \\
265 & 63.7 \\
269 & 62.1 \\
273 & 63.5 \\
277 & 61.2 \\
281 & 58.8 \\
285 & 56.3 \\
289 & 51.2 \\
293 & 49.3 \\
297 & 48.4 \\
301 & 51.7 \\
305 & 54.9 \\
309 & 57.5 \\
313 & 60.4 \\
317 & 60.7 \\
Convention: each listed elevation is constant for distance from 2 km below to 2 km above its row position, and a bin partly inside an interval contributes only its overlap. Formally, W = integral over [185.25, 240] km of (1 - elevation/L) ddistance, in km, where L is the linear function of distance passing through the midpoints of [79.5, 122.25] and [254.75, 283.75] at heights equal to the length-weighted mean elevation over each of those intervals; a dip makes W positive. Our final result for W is 3.4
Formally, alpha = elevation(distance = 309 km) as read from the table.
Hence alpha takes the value 57.5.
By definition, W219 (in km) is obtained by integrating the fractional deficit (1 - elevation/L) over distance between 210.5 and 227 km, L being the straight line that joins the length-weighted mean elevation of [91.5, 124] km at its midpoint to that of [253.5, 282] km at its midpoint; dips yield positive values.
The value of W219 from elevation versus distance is 1.5 km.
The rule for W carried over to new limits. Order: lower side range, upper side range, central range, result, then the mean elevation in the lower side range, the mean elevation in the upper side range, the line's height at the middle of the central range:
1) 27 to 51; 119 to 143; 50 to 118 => 7.4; 55.4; 52.6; 54.1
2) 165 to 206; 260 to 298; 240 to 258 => -2.0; 54.6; 58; 56.9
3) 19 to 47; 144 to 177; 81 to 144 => 6.6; 55.3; 56.5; 56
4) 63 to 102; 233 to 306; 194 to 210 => 1.3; 43.8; 59.1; 53.6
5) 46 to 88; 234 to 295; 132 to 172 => -2.0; 47.1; 60.5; 52.8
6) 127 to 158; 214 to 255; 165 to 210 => 2.3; 54.7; 59.6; 57.1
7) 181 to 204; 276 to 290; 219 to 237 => -1.1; 53.5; 57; 54.9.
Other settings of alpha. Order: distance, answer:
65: 50.5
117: 52.9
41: 54.3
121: 51.4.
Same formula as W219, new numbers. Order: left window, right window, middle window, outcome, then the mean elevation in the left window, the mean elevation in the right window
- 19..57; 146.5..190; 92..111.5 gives 1.6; 55.7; 56.9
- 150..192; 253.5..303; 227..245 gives -0.9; 56.9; 58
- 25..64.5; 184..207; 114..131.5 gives 0.5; 55.3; 51.9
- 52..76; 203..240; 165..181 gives -1.1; 49.7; 54.8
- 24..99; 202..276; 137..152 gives -0.3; 49.6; 58.9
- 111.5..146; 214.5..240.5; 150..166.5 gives -0.7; 52.8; 57.6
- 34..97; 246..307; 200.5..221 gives 1.9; 48.6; 58.6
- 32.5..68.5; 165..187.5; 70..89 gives 5.8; 54.6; 57.4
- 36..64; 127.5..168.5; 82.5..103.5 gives 3.4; 55.5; 55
